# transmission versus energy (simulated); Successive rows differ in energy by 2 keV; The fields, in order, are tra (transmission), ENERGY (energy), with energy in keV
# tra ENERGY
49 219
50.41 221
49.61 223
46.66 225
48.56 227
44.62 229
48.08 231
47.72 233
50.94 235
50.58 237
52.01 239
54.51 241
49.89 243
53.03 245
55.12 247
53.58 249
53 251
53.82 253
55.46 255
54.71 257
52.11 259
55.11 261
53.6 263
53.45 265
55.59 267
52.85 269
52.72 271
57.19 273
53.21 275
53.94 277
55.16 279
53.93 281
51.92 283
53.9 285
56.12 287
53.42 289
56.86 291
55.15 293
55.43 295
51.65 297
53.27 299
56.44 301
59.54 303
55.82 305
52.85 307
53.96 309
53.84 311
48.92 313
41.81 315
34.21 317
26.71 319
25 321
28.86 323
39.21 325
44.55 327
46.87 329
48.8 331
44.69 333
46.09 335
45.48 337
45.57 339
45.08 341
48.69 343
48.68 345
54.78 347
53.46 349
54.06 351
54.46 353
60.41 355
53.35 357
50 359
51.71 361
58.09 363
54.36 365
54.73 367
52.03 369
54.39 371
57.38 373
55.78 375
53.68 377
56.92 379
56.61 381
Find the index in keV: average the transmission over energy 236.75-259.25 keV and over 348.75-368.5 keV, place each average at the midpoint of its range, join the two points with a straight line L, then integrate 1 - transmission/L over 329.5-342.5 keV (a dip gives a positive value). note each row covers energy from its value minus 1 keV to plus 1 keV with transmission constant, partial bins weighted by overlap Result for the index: 1.9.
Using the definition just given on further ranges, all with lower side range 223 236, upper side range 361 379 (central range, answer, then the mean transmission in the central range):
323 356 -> 3.3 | 48.2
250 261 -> -1.1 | 53.9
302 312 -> -0.7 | 55.2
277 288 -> -0.8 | 54.2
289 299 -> -0.7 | 54.5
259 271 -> -1.0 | 53.8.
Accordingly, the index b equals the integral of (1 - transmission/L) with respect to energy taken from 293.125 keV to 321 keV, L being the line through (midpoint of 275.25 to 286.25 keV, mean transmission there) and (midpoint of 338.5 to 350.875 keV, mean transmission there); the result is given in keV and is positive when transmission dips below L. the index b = 1.8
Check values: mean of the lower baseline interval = 53.8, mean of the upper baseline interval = 49.9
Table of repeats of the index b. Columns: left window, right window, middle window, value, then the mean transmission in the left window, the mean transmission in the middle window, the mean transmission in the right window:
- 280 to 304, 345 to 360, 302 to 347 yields 7.75 keV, 54.8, 45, 54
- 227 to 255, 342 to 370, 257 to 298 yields -1.69 keV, 51.4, 54.2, 53.5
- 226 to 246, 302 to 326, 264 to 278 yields -2.12 keV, 50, 54.1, 43.4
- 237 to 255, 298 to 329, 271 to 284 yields -1.25 keV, 53.1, 54.1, 45.1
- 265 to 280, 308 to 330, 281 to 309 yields -4.32 keV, 54.3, 54.7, 40.4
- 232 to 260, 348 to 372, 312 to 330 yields 5.48 keV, 52.6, 37.3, 54.3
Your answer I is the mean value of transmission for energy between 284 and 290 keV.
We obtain 54.5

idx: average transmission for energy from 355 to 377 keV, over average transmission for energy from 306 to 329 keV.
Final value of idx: 1.3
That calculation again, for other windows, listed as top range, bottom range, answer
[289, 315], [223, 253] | 1.06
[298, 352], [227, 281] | 0.88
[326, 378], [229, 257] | 0.99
